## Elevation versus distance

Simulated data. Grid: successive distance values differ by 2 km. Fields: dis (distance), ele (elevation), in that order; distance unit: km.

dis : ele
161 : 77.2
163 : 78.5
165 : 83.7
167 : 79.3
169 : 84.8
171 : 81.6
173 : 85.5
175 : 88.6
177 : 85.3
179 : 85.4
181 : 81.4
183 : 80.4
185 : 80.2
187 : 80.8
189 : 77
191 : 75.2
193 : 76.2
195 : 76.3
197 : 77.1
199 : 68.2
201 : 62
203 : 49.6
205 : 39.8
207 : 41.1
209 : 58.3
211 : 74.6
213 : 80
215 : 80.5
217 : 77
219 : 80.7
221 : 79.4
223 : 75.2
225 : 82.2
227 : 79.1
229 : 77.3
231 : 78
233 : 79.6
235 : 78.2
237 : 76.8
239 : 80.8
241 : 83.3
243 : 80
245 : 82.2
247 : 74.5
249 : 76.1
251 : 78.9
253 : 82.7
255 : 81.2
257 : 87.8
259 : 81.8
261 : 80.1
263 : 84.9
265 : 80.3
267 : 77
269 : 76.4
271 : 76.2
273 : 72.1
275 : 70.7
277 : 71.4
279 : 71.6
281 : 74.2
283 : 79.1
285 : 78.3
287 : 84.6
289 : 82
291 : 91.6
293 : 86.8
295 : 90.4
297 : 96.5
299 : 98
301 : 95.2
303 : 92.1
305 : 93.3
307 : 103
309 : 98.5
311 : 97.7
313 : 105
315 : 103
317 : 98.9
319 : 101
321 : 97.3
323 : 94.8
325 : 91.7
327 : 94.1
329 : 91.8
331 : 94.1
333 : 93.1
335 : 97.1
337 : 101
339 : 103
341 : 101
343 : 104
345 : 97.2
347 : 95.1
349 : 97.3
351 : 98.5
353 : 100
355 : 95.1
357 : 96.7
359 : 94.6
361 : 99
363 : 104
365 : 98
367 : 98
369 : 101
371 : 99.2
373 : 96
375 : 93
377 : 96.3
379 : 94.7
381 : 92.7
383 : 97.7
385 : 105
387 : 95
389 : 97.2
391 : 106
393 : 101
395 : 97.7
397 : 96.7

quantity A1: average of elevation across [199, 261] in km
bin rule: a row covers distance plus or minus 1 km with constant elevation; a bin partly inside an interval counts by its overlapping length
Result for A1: 74.6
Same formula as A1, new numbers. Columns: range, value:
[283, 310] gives 91.1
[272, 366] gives 93.1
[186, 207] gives 66.9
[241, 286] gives 78.2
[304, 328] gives 98.2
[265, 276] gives 75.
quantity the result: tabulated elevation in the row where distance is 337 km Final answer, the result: 101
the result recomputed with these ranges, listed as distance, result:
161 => 77.2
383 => 97.7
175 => 88.6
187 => 80.8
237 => 76.8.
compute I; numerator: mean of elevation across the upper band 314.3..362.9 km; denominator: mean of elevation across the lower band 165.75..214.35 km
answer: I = 1.32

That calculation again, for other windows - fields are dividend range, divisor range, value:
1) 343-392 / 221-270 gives 1.23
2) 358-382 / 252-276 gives 1.23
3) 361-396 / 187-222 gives 1.42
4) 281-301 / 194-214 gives 1.39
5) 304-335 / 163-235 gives 1.29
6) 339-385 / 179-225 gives 1.36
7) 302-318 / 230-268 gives 1.23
